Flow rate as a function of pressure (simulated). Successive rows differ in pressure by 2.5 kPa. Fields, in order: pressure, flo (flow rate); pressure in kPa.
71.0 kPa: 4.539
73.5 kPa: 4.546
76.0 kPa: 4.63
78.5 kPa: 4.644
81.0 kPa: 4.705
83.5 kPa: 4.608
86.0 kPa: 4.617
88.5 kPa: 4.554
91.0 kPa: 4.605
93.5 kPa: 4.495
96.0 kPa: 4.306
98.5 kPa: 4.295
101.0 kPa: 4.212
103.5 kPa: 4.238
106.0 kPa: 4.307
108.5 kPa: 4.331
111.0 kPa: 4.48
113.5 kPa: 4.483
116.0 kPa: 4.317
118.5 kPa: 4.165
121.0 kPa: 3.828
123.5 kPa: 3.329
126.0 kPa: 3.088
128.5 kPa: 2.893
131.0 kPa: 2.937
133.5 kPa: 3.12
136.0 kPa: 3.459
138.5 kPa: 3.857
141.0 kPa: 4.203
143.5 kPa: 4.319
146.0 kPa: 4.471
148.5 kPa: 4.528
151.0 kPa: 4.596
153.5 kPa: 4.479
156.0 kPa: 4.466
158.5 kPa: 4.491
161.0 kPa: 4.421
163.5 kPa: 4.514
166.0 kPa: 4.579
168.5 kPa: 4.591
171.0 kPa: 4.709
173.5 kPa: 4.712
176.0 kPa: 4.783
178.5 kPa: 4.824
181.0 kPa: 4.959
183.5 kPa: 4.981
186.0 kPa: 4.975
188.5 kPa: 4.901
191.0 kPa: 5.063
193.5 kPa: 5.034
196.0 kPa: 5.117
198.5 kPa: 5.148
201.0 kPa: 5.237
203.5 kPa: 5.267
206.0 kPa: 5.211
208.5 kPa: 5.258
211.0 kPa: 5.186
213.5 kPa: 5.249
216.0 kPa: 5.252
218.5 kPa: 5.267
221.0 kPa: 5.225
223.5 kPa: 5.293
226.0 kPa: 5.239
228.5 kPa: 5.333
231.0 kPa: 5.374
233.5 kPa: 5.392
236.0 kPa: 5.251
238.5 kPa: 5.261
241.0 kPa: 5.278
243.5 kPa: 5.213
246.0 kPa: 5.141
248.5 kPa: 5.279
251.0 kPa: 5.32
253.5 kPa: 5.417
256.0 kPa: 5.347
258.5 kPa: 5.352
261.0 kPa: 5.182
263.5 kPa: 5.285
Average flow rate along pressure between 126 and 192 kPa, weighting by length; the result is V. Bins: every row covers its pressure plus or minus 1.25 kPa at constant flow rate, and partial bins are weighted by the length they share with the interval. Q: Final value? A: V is 4.35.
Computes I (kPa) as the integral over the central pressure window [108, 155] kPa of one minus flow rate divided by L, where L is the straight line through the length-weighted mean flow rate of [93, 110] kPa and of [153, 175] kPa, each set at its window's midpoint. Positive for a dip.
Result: 5.2 kPa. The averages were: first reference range 4.31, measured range 3.94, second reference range 4.56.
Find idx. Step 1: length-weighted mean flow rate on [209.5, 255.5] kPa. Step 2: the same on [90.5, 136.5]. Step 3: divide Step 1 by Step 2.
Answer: 1.34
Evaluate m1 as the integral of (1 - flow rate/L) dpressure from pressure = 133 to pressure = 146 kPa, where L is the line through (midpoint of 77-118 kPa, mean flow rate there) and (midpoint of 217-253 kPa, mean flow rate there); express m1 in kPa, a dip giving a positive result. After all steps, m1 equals 2.2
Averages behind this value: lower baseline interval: 4.45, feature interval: 3.9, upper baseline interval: 5.28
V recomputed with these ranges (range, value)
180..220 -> 5.13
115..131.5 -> 3.52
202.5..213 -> 5.23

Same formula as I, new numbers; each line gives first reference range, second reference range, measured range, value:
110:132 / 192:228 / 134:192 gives -1.41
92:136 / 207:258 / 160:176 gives -0.23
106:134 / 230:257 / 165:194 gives -2.16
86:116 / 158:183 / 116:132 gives 3.68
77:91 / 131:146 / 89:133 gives 2.16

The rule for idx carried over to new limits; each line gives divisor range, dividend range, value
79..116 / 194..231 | 1.18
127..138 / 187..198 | 1.60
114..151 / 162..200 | 1.28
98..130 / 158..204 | 1.22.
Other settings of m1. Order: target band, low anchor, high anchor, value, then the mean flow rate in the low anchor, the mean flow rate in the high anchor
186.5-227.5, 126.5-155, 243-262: -4.1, 3.88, 5.29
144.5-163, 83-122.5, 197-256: 0.9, 4.35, 5.27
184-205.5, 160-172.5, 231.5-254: -1.1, 4.57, 5.28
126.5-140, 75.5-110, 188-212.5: 4.2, 4.46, 5.15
